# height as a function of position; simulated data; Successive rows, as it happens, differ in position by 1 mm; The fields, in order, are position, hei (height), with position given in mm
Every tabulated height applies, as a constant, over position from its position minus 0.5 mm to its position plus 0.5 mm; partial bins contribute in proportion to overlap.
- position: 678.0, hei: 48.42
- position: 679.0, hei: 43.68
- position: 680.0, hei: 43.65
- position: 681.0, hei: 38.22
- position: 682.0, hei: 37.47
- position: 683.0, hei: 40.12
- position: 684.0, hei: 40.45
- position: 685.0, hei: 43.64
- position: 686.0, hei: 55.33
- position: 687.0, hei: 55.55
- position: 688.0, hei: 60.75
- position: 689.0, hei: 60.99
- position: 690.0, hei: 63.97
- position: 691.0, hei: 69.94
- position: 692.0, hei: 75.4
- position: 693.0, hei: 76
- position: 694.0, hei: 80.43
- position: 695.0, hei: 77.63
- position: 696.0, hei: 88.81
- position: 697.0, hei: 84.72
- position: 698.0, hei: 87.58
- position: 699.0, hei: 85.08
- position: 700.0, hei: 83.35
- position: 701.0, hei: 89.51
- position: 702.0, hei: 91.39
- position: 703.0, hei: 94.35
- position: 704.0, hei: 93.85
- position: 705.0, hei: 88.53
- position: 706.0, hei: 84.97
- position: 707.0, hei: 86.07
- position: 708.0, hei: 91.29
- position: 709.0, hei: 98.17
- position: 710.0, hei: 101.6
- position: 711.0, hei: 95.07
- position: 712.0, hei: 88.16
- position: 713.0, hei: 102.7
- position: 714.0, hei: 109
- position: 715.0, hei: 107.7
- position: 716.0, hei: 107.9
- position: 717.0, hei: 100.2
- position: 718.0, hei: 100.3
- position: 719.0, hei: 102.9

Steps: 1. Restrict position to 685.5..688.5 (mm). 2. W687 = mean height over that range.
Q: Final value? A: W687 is 57.2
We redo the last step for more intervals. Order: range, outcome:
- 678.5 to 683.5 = 40.6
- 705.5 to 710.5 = 92.4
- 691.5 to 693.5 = 75.7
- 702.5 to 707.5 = 89.6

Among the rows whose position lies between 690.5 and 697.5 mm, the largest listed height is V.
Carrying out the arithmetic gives 88.81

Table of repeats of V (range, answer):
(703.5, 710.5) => 101.6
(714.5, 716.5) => 107.9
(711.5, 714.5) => 109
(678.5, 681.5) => 43.68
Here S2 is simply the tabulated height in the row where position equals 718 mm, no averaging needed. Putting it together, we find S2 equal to 100.3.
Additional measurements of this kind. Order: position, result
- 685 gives 43.64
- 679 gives 43.68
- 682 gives 37.47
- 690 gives 63.97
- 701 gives 89.51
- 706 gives 84.97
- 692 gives 75.4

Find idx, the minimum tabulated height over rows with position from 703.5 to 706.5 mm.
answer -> 84.97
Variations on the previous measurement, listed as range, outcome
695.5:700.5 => 83.35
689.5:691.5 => 63.97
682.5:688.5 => 40.12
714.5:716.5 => 107.7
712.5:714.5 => 102.7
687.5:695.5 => 60.75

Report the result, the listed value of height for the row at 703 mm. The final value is 94.35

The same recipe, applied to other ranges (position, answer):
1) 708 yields 91.29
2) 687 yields 55.55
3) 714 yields 109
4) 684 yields 40.45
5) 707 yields 86.07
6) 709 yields 98.17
